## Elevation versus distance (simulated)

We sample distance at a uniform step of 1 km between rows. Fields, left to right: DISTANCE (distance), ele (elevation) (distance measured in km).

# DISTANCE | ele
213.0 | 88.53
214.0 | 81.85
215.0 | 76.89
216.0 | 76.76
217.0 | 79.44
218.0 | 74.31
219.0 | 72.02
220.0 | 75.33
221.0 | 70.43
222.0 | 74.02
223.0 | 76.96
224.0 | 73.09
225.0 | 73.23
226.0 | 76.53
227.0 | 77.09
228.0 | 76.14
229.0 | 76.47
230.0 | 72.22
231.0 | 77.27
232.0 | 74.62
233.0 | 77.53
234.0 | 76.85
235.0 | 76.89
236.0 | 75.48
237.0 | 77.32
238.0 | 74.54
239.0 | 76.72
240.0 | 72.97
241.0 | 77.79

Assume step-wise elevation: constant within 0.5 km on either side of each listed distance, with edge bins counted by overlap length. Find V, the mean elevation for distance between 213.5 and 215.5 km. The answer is 79.4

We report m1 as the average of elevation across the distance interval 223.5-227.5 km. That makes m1 75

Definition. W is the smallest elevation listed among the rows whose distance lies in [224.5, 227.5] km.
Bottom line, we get 73.23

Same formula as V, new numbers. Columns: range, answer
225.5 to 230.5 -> 75.7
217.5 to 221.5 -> 73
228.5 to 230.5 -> 74.3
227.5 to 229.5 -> 76.3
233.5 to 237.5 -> 76.6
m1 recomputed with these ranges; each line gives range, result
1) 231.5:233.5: 76.1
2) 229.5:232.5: 74.7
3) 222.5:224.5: 75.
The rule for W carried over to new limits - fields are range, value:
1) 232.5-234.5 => 76.85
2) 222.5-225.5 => 73.09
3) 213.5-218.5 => 74.31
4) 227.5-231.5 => 72.22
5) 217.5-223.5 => 70.43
